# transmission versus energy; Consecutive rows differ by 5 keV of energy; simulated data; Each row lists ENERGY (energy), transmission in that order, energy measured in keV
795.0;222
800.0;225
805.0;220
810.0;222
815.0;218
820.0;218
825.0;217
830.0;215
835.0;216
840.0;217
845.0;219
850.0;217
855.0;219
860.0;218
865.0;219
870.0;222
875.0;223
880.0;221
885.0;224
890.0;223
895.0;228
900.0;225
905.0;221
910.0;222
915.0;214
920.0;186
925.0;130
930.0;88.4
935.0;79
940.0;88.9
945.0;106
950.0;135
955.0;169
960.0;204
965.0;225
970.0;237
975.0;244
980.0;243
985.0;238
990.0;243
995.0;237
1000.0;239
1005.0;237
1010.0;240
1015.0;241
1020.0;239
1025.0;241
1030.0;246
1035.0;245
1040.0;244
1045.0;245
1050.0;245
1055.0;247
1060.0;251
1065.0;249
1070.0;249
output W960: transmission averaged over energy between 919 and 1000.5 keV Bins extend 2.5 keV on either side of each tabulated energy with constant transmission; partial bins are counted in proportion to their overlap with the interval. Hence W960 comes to 180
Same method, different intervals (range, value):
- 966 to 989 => 240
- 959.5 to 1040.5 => 239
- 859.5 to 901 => 223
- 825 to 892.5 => 219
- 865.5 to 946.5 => 183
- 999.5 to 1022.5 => 239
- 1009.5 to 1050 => 243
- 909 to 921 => 208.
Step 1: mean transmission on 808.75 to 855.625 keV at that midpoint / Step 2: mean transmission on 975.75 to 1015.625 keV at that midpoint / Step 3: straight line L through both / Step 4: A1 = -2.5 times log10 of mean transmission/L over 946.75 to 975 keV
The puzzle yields 0.198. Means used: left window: 218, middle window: 196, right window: 240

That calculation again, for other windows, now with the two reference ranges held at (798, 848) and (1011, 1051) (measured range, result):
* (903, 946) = 0.47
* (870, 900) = 0.01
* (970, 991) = -0.02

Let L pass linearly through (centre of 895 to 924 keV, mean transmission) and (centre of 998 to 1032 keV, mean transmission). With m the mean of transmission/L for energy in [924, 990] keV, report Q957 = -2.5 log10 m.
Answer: 0.30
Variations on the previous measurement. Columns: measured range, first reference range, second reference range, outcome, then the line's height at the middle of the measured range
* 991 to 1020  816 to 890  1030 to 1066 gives 0.01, 240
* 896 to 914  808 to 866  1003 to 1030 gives 0.02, 226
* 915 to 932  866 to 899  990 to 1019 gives 0.47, 229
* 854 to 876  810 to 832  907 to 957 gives -0.17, 188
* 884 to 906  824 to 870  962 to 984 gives 0.00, 225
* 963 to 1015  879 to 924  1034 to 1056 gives -0.02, 233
